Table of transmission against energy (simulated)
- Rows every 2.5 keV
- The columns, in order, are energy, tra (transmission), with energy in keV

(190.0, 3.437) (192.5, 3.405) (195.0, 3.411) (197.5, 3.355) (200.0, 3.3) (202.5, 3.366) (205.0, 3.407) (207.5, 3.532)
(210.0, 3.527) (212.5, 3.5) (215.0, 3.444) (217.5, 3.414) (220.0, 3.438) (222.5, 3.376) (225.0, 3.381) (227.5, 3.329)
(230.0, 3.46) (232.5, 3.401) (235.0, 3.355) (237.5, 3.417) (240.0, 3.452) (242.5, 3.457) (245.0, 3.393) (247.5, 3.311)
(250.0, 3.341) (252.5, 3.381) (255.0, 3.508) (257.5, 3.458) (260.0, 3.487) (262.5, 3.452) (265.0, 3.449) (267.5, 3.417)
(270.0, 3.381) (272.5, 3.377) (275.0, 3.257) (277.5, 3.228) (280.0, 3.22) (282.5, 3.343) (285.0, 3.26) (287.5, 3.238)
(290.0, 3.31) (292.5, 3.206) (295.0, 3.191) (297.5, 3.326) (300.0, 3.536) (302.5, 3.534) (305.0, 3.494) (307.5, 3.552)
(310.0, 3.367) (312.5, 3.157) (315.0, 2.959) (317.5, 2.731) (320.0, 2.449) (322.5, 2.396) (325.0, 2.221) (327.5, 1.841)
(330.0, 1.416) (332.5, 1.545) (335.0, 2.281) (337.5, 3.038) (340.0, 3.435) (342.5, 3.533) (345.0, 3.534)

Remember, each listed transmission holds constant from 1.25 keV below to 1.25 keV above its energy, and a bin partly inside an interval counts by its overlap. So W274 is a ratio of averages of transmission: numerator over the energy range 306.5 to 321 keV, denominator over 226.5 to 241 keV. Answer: 0.9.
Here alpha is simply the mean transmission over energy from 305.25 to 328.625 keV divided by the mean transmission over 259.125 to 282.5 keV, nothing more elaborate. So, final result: 0.83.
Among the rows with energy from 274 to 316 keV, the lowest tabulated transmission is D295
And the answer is 2.959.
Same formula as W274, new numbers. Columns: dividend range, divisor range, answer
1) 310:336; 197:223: 0.69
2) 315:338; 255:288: 0.66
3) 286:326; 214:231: 0.91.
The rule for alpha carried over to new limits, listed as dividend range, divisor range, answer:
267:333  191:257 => 0.88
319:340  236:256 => 0.65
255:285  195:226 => 0.99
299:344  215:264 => 0.82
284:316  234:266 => 0.97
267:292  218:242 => 0.97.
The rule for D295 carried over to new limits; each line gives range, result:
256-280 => 3.22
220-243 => 3.329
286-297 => 3.191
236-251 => 3.311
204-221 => 3.407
